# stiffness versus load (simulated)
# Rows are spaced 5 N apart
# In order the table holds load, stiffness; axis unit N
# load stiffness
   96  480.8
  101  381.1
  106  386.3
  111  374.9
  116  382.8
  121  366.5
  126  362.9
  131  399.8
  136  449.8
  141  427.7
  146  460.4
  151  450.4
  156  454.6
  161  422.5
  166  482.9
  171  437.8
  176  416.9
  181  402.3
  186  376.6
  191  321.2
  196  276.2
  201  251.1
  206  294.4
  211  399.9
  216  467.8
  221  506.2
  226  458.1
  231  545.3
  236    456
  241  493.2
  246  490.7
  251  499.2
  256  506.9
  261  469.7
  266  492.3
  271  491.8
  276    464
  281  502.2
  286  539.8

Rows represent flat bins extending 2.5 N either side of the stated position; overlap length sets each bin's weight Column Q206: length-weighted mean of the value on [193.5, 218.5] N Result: 338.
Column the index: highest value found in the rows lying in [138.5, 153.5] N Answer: 460.4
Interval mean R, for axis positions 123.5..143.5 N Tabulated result 410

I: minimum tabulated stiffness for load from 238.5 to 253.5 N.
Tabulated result 490.7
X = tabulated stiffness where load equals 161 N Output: 422.5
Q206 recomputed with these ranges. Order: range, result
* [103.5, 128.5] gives 375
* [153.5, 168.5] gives 453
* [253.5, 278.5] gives 485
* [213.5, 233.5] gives 494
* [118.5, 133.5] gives 376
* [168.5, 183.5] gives 419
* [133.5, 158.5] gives 449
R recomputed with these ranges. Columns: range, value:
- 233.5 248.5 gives 480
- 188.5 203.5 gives 283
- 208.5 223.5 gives 458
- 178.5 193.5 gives 367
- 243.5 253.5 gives 495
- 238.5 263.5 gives 492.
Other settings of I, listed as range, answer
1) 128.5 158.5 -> 399.8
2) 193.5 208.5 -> 251.1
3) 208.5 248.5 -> 399.9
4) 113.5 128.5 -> 362.9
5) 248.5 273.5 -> 469.7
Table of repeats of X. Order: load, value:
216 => 467.8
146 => 460.4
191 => 321.2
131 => 399.8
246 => 490.7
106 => 386.3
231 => 545.3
